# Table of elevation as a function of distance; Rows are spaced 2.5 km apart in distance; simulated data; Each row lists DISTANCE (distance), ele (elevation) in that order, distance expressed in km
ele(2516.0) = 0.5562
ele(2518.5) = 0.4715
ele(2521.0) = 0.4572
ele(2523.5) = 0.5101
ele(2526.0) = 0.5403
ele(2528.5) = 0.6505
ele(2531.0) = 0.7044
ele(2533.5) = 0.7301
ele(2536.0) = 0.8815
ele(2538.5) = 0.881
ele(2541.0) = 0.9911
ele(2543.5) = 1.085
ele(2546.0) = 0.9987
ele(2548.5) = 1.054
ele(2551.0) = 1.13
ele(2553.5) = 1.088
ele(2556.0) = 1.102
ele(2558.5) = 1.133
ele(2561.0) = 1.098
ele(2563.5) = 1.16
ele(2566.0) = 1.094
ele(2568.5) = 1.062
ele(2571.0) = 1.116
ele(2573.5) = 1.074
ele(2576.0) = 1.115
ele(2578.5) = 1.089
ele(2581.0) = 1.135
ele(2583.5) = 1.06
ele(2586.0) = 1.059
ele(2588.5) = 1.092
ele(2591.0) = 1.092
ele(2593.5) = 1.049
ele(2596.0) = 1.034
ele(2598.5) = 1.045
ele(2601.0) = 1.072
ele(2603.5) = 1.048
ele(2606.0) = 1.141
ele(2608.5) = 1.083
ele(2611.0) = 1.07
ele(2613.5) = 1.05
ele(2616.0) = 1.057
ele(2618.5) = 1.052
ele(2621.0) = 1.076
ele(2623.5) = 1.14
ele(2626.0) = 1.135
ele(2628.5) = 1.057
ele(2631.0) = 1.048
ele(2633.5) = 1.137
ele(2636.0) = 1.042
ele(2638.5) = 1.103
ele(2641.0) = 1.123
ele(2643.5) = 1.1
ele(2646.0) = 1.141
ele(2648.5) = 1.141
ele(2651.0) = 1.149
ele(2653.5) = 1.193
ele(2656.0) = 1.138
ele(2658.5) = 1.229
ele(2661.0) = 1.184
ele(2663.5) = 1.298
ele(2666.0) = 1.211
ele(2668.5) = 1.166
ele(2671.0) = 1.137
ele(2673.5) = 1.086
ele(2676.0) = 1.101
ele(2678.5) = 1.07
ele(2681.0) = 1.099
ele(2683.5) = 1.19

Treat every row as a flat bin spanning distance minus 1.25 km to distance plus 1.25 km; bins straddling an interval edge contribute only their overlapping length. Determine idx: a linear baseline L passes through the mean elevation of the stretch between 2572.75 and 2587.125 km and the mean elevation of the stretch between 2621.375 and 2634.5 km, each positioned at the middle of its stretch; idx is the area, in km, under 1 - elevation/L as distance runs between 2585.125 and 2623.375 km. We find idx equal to 0.9 km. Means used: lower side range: 1.09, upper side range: 1.1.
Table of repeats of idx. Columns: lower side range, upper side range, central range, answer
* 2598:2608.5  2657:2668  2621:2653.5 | 1.4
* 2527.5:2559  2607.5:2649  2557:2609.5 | -3.6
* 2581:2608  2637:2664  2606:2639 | 1.0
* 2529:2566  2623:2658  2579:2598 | -0.4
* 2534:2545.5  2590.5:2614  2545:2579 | -3.6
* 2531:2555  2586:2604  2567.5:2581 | -0.9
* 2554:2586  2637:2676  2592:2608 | 0.8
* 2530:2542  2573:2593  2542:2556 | -2.6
